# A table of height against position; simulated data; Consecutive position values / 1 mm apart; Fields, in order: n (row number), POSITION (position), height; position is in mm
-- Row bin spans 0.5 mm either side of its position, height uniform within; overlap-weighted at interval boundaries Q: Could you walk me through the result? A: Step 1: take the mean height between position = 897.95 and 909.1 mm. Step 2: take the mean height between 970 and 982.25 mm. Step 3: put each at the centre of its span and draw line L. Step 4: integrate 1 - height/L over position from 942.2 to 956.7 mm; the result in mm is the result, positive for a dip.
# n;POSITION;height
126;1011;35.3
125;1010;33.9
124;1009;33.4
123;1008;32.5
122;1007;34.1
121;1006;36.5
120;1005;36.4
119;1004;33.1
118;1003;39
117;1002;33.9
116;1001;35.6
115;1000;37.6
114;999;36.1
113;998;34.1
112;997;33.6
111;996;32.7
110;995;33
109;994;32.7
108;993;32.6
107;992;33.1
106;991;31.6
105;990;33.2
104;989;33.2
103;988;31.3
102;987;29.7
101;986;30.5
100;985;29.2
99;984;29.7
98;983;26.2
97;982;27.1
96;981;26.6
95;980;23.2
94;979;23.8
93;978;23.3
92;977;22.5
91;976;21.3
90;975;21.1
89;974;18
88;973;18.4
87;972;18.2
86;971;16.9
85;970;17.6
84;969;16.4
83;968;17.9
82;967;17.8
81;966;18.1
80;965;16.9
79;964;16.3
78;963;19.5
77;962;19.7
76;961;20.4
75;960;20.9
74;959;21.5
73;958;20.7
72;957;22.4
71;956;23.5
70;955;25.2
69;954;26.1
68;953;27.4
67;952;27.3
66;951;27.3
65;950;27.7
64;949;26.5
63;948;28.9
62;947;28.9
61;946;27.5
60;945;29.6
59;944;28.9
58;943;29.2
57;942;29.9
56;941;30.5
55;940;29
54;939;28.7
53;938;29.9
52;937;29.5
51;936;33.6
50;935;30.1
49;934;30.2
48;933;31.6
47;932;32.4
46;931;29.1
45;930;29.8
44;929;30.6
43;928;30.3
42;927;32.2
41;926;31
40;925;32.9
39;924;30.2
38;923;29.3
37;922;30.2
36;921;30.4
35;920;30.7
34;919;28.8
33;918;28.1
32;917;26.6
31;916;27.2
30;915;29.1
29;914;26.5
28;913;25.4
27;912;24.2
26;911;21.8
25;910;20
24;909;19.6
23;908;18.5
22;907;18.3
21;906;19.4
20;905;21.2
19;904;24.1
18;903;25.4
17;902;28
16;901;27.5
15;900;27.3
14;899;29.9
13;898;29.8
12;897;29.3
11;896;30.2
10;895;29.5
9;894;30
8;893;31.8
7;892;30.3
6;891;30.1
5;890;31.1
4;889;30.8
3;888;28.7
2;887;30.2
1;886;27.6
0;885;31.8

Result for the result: -3.3 mm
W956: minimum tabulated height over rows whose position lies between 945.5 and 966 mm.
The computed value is 16.3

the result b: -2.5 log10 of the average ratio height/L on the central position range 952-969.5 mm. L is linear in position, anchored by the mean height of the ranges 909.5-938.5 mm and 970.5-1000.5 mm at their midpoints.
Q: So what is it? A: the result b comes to 0.34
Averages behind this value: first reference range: 29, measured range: 20.8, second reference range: 28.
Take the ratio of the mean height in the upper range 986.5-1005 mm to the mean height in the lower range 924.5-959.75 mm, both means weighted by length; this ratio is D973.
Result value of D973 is 1.2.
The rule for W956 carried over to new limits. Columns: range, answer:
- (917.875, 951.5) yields 26.5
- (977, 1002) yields 22.5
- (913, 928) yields 25.4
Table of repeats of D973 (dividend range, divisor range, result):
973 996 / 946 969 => 1.22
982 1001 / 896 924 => 1.24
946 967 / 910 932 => 0.81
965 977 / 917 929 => 0.61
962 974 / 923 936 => 0.57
